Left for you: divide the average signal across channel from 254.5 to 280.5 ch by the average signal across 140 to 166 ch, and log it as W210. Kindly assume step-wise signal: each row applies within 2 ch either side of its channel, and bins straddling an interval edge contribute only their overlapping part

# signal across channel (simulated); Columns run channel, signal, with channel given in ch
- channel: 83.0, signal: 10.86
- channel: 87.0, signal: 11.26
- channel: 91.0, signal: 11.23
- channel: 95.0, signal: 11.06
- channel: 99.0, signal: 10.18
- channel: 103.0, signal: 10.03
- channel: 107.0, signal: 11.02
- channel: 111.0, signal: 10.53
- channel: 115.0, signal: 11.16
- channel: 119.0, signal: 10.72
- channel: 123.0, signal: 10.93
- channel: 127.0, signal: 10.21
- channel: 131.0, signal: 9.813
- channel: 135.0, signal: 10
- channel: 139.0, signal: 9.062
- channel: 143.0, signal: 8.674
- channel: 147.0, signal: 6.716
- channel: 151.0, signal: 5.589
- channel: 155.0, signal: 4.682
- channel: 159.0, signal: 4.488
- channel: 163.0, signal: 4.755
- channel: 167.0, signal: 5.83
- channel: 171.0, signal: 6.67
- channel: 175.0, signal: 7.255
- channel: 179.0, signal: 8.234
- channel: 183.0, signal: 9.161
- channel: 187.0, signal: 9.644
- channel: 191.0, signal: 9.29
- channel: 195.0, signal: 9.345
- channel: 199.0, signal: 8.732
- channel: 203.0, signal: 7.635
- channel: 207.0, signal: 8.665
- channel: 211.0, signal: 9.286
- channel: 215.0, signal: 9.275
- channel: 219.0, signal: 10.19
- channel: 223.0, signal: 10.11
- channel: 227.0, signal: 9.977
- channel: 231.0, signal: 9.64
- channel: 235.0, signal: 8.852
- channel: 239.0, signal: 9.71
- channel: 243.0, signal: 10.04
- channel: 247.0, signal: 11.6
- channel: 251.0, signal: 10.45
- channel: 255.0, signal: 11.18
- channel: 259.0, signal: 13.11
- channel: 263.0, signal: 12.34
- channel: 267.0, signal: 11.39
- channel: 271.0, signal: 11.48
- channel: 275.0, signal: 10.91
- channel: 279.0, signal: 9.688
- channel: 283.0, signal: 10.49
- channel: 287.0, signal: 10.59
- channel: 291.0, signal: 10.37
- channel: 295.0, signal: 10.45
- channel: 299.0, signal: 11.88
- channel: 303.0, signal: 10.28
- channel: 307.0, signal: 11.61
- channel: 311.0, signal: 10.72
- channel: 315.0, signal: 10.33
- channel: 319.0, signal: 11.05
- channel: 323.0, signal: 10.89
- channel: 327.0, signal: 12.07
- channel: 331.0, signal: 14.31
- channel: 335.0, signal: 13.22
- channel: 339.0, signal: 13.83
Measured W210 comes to 1.93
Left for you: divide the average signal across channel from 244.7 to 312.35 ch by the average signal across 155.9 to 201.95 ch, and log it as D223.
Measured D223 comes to 1.48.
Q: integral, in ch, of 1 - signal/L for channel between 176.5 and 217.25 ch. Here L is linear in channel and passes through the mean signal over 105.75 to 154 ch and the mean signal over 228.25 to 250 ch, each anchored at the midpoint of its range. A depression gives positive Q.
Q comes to 3.6 ch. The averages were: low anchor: 9.41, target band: 8.91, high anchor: 9.99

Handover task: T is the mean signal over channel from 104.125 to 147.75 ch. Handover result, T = 9.99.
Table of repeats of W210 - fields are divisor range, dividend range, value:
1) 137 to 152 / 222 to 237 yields 1.26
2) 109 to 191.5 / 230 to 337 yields 1.34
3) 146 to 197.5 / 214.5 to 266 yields 1.49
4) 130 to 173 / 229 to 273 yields 1.59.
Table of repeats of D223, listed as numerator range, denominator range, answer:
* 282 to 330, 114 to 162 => 1.31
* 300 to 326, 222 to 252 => 1.09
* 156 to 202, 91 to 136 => 0.71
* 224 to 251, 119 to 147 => 1.04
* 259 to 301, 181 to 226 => 1.20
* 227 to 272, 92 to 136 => 1.03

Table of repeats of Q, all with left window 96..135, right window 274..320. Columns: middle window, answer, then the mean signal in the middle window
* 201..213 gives 2.3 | 8.53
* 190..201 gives 1.5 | 9.11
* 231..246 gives 1.3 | 9.69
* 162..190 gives 8.0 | 7.53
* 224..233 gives 0.7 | 9.84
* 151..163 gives 6.6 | 4.78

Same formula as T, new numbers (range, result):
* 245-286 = 11.2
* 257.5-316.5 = 11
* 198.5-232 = 9.29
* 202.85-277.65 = 10.4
